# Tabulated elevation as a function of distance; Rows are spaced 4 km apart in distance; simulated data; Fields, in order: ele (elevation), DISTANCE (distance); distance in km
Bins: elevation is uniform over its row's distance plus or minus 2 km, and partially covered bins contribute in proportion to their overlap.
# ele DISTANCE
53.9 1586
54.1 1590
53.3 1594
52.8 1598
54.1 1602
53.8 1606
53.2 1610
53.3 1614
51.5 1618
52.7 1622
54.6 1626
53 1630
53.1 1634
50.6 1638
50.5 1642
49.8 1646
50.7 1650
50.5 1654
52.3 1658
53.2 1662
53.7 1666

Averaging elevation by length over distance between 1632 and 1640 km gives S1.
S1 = 51.9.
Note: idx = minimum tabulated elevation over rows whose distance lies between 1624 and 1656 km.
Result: 49.8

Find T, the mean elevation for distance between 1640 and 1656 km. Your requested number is 50.4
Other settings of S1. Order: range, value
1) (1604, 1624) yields 52.9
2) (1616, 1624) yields 52.1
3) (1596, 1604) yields 53.5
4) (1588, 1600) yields 53.4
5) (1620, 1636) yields 53.4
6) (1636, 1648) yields 50.3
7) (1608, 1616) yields 53.2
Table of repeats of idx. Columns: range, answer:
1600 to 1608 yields 53.8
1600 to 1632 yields 51.5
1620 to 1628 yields 52.7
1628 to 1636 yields 53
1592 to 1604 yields 52.8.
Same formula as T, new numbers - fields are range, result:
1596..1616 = 53.4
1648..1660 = 51.2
